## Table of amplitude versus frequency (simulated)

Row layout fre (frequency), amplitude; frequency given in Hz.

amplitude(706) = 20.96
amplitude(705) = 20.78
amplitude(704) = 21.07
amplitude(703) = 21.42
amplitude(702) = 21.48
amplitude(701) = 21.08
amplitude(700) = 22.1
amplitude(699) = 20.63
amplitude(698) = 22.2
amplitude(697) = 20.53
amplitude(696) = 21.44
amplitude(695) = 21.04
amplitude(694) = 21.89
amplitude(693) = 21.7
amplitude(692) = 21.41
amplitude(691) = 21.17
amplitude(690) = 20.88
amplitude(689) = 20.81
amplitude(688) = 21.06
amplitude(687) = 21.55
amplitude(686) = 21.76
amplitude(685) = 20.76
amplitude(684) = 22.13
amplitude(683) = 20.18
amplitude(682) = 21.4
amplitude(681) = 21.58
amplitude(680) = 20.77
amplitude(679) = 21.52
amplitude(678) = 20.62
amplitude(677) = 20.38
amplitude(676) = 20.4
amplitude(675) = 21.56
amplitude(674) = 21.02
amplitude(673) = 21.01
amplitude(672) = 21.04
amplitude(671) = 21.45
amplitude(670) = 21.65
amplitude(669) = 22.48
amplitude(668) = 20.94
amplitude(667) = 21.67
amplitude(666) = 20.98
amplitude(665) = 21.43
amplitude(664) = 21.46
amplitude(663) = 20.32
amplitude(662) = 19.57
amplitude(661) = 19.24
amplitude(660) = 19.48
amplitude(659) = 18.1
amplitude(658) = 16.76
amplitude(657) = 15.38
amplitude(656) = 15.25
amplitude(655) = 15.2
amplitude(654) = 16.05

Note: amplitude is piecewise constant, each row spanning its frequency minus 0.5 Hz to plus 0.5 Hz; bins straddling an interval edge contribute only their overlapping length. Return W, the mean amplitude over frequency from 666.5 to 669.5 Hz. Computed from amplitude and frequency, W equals 21.7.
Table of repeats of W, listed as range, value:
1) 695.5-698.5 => 21.4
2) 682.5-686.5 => 21.2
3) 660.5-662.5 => 19.4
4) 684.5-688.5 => 21.3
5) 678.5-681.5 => 21.3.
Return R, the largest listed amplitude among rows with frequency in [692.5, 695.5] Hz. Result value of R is 21.89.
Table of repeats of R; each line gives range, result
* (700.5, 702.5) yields 21.48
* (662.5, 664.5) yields 21.46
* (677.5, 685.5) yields 22.13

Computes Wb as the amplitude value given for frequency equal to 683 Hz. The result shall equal 20.18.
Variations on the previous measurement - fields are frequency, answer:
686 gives 21.76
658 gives 16.76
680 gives 20.77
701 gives 21.08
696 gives 21.44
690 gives 20.88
